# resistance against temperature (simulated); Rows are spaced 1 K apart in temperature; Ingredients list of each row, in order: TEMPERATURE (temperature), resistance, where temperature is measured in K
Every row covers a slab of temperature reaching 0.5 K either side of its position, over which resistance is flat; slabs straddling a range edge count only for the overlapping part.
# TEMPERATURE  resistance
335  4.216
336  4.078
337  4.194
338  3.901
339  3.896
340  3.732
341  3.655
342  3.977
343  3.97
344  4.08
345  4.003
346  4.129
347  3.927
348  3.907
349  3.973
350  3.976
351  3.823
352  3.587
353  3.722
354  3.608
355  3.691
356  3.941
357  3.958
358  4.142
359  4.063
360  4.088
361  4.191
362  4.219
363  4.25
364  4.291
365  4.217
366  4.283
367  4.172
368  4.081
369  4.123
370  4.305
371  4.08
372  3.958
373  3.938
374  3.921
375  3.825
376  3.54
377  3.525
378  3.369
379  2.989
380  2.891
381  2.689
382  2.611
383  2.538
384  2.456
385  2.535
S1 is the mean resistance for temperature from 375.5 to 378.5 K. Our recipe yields 3.48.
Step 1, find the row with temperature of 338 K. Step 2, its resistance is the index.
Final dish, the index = 3.901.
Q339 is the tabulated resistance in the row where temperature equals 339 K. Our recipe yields 3.896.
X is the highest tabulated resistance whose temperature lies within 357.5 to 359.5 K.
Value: 4.142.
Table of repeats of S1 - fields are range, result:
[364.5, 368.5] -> 4.19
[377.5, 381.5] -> 2.98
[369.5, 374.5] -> 4.04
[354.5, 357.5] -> 3.86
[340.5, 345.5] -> 3.94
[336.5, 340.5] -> 3.93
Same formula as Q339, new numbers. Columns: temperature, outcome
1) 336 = 4.078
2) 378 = 3.369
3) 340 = 3.732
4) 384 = 2.456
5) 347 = 3.927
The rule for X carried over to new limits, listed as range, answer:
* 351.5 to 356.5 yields 3.941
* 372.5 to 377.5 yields 3.938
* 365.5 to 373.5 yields 4.305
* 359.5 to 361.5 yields 4.191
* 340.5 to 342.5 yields 3.977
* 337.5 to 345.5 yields 4.08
